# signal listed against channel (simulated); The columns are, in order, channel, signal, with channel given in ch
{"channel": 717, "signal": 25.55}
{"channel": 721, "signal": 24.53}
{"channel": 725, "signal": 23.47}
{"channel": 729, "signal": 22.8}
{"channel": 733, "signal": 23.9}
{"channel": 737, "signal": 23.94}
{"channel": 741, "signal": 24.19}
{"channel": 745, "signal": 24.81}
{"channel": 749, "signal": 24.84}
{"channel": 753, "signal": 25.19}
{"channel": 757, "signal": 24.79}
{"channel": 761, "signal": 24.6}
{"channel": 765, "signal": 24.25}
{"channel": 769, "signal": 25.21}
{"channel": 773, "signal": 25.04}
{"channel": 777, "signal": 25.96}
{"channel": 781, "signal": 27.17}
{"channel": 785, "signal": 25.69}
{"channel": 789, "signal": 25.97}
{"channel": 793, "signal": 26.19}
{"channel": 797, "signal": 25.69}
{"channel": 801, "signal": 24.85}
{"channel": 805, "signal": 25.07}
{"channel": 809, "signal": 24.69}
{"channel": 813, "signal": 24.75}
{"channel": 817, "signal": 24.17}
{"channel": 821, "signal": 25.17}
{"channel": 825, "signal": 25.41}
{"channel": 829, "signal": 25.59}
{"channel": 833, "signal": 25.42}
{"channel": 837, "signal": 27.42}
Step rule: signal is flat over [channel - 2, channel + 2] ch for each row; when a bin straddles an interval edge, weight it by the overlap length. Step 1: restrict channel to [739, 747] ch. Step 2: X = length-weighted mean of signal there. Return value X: 24.5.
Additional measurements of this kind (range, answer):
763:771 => 24.7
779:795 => 26.3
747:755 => 25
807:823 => 24.7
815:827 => 24.9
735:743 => 24.1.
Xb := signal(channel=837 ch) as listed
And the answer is 27.42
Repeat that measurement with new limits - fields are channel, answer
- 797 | 25.69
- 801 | 24.85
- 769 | 25.21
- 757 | 24.79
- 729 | 22.8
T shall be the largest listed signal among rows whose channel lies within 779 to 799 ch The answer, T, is 27.17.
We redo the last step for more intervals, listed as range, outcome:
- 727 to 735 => 23.9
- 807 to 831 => 25.59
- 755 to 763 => 24.79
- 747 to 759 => 25.19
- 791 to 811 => 26.19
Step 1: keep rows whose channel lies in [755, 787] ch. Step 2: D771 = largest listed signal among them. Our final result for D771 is 27.17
